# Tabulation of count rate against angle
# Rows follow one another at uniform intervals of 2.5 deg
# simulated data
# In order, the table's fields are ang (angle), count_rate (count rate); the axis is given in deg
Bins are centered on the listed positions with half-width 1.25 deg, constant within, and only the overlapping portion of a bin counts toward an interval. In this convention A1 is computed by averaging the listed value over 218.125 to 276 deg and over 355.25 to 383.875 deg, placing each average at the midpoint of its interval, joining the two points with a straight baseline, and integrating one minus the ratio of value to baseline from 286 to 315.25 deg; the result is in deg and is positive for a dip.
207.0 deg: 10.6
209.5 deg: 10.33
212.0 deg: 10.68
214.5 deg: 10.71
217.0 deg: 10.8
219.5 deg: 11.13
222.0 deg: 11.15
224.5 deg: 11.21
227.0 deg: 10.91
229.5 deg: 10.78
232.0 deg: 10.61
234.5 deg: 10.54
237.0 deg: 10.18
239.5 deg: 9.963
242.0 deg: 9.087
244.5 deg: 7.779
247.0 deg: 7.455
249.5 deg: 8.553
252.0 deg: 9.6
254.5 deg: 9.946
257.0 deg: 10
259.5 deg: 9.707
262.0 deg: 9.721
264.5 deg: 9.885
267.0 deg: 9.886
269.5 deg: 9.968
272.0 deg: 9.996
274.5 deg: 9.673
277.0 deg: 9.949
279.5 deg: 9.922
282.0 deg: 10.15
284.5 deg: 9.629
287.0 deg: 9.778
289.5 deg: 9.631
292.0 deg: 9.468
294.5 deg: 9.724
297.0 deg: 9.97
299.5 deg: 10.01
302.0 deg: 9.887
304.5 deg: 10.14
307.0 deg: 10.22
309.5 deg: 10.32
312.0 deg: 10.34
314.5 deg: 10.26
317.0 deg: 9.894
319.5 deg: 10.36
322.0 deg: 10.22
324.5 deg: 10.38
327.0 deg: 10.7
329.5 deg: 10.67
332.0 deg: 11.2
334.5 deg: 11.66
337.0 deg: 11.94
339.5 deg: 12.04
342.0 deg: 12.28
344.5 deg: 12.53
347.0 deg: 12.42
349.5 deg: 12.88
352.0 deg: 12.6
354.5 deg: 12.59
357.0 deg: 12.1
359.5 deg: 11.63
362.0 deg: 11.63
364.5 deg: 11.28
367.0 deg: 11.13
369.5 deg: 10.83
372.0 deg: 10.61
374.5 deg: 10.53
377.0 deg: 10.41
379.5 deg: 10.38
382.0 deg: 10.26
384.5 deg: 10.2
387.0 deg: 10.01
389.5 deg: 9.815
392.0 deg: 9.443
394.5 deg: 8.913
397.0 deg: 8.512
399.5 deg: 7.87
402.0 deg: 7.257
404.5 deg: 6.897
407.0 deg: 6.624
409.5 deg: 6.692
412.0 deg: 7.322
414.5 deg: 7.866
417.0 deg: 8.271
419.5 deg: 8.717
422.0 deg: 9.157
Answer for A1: 1.1 deg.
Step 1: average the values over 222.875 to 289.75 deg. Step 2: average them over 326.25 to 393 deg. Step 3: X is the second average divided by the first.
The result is 1.15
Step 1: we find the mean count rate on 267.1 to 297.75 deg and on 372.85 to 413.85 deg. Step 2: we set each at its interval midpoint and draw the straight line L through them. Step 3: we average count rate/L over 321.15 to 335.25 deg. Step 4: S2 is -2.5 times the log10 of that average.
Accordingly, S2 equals -0.149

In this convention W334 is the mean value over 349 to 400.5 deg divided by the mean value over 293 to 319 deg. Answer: 1.05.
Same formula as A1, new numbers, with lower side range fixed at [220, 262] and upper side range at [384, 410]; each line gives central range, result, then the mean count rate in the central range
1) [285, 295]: -0.3 deg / 9.64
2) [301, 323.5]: -2.5 deg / 10.2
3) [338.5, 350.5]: -4.8 deg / 12.4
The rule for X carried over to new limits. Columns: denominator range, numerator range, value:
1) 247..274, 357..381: 1.14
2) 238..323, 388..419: 0.82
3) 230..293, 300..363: 1.16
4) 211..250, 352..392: 1.08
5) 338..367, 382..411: 0.70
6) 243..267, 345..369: 1.30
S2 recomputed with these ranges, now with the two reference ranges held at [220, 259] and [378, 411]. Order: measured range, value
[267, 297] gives -0.03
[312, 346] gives -0.20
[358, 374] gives -0.25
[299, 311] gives -0.08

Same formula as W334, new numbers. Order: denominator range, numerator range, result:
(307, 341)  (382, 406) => 0.82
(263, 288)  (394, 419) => 0.77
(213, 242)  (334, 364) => 1.14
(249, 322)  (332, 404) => 1.09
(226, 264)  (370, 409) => 0.95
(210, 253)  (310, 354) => 1.12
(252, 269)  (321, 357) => 1.19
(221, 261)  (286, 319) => 1.02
